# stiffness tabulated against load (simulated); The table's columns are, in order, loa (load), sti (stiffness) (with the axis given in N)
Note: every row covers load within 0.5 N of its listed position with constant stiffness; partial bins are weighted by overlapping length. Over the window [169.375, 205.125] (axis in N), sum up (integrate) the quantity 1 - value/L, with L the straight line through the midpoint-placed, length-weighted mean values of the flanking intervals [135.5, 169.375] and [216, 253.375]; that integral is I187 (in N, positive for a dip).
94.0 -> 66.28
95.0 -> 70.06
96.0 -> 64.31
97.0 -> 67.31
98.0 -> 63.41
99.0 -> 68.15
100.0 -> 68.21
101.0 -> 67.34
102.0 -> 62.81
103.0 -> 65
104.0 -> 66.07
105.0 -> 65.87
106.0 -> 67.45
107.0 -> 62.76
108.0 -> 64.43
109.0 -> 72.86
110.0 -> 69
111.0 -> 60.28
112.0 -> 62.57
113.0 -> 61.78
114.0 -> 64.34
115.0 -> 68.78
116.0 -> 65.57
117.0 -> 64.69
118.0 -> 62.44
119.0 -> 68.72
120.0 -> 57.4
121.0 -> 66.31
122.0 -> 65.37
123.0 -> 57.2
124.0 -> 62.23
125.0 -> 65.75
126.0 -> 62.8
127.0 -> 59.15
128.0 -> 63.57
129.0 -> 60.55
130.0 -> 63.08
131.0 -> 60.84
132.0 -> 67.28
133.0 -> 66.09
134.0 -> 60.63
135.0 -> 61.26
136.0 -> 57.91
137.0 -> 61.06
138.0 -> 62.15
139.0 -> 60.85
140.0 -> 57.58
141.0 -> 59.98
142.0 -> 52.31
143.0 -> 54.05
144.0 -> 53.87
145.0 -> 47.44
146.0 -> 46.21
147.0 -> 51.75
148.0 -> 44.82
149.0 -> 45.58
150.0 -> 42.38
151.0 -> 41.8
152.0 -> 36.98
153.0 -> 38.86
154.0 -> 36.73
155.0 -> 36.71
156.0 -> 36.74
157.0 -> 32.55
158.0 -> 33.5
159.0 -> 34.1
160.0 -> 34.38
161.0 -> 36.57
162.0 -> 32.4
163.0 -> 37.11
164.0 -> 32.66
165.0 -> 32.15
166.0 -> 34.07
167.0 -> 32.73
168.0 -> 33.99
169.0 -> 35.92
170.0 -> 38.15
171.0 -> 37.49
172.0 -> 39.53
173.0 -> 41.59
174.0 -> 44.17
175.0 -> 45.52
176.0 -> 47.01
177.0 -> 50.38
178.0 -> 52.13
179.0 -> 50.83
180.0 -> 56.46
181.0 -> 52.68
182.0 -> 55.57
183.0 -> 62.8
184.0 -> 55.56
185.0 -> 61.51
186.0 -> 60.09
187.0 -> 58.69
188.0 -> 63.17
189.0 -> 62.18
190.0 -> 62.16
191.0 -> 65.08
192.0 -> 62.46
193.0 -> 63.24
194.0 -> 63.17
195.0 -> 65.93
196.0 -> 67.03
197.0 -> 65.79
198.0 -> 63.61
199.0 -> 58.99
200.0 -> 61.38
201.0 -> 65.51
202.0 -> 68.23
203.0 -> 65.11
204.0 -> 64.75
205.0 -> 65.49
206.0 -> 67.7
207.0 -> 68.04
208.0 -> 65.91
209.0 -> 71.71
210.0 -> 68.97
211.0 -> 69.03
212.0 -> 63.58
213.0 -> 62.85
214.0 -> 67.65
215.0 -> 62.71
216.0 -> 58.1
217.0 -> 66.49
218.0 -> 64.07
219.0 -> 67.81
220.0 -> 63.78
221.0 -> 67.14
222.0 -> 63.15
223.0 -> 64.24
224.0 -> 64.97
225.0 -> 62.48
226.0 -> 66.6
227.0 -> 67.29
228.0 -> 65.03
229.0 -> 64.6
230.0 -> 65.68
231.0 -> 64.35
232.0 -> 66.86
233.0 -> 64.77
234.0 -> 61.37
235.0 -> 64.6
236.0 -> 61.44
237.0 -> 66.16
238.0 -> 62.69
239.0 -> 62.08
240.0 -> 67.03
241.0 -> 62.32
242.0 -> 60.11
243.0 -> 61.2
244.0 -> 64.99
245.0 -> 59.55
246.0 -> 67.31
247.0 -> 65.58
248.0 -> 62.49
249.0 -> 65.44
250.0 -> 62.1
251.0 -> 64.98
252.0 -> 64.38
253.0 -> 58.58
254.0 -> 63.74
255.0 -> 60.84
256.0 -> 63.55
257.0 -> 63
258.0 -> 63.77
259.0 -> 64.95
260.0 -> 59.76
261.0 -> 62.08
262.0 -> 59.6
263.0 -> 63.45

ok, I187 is -3.33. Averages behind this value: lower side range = 43.2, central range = 57.2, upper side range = 64.1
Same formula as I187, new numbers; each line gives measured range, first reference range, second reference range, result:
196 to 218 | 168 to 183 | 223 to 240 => -3.4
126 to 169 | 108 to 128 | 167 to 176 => 3.2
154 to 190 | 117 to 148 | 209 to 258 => 10.0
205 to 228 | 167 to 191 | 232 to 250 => -2.8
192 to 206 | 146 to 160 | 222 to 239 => -2.6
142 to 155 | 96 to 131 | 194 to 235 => 4.0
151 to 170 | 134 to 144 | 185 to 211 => 8.0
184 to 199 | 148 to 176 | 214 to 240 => -3.9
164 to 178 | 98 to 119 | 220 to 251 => 5.4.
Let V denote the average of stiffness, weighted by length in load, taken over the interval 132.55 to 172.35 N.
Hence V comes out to 44.3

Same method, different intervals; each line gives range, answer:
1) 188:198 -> 64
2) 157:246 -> 57.4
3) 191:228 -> 65.1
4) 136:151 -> 52.7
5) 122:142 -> 61.4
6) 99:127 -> 64.7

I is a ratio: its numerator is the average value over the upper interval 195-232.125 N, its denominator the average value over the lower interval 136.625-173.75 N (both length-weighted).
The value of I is 1.5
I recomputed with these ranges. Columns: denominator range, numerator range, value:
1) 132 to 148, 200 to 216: 1.16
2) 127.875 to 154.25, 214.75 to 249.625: 1.19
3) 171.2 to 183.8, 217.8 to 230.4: 1.31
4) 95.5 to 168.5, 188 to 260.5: 1.17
